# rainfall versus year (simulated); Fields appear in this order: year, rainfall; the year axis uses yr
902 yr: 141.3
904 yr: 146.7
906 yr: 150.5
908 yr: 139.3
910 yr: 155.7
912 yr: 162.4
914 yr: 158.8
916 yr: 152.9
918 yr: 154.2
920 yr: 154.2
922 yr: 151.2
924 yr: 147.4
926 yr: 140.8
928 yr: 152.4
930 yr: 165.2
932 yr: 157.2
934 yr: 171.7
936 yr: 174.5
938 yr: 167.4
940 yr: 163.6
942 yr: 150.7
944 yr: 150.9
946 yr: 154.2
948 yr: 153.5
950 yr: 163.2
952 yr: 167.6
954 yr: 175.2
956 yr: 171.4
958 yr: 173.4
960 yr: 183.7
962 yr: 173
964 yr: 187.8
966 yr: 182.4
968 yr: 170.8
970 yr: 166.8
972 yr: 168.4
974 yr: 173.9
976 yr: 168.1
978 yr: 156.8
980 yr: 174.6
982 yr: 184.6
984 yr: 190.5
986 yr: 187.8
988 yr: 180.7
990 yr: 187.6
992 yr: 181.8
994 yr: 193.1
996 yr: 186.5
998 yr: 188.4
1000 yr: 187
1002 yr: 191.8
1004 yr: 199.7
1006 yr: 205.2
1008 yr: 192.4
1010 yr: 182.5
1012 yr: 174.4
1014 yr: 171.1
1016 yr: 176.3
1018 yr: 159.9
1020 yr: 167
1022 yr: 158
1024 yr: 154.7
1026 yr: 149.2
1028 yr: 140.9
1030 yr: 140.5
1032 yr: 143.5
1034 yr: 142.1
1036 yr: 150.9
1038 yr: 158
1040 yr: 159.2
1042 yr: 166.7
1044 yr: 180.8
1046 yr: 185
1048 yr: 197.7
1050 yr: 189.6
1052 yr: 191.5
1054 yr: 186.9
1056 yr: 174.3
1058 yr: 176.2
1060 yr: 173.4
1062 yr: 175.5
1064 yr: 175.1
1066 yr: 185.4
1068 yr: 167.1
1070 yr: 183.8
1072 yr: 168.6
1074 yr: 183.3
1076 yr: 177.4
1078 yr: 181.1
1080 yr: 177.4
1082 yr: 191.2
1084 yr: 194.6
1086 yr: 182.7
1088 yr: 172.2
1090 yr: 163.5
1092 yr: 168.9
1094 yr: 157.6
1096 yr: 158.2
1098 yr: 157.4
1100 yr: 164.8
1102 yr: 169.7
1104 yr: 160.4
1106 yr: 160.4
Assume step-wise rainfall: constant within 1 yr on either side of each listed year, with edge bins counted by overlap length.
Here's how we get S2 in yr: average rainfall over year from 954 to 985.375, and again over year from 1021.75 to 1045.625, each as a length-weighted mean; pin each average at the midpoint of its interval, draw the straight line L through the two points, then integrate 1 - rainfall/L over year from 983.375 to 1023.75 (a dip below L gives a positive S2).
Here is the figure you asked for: -4.5 yr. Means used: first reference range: 175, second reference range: 154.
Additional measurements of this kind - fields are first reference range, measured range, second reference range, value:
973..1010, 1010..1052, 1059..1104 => 3.6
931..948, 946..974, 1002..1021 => -0.8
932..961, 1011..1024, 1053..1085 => 0.5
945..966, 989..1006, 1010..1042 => -2.9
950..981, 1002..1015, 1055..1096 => -1.0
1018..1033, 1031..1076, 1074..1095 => -2.8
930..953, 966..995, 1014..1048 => -3.1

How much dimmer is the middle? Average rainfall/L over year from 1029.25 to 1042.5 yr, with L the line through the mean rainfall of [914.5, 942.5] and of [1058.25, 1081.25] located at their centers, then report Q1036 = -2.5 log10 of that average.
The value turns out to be 0.14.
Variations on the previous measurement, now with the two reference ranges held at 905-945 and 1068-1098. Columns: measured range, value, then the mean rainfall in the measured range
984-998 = -0.141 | 187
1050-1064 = -0.051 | 180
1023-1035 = 0.161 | 145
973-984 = -0.070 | 173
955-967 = -0.117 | 179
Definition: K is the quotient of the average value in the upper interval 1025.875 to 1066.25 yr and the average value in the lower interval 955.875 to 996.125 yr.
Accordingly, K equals 0.9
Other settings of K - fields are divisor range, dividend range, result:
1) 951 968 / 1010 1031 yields 0.91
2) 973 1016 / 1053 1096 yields 0.96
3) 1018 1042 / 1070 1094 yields 1.17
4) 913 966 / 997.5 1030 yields 1.07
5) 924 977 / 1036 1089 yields 1.07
